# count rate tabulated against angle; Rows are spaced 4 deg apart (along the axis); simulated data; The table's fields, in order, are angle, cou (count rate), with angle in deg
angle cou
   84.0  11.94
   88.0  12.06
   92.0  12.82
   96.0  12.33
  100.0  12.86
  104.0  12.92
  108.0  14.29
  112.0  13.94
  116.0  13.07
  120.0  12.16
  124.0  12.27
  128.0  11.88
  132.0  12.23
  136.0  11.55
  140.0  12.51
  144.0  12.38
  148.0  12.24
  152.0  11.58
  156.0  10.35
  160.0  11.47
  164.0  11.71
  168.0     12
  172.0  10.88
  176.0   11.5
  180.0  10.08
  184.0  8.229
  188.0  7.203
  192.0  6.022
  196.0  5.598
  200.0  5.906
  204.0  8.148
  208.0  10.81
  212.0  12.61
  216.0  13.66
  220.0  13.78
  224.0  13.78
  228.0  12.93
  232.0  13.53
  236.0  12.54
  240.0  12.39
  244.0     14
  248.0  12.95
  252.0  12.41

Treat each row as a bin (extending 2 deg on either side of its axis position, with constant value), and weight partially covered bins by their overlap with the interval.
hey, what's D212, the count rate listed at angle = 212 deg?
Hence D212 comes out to 12.61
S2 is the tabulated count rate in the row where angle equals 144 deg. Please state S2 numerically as 12.38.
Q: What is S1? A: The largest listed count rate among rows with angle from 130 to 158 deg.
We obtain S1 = 12.51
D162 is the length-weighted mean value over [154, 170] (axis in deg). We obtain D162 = 11.4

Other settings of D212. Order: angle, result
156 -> 10.35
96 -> 12.33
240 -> 12.39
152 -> 11.58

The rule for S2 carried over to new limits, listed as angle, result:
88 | 12.06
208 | 10.81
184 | 8.229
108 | 14.29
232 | 13.53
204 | 8.148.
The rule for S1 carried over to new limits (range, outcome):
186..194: 7.203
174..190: 11.5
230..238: 13.53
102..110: 14.29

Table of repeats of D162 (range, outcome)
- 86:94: 12.4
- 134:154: 12.1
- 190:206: 6.42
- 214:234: 13.5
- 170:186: 10.2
